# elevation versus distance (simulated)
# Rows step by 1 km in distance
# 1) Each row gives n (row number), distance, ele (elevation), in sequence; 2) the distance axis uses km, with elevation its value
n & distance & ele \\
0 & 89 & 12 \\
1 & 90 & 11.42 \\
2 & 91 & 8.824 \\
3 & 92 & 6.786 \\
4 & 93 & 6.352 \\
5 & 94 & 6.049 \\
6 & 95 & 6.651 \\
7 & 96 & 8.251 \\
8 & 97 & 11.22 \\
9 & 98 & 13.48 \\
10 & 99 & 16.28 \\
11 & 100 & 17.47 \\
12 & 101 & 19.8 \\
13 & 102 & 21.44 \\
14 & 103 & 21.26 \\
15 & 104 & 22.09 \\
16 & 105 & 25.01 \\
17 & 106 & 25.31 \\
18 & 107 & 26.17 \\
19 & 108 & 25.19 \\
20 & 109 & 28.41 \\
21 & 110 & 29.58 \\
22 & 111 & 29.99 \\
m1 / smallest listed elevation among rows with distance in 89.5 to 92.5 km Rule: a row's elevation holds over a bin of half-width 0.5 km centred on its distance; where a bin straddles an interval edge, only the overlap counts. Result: 6.786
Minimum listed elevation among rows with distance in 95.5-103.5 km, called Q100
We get 8.251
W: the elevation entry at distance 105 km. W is 25.01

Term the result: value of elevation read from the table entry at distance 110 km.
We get 29.58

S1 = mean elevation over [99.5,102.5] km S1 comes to 19.6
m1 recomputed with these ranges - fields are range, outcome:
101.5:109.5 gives 21.26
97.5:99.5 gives 13.48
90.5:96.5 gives 6.049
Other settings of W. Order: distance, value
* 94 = 6.049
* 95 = 6.651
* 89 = 12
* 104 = 22.09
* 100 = 17.47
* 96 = 8.251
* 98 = 13.48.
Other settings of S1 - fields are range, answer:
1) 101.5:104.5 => 21.6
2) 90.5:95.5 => 6.93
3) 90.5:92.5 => 7.8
